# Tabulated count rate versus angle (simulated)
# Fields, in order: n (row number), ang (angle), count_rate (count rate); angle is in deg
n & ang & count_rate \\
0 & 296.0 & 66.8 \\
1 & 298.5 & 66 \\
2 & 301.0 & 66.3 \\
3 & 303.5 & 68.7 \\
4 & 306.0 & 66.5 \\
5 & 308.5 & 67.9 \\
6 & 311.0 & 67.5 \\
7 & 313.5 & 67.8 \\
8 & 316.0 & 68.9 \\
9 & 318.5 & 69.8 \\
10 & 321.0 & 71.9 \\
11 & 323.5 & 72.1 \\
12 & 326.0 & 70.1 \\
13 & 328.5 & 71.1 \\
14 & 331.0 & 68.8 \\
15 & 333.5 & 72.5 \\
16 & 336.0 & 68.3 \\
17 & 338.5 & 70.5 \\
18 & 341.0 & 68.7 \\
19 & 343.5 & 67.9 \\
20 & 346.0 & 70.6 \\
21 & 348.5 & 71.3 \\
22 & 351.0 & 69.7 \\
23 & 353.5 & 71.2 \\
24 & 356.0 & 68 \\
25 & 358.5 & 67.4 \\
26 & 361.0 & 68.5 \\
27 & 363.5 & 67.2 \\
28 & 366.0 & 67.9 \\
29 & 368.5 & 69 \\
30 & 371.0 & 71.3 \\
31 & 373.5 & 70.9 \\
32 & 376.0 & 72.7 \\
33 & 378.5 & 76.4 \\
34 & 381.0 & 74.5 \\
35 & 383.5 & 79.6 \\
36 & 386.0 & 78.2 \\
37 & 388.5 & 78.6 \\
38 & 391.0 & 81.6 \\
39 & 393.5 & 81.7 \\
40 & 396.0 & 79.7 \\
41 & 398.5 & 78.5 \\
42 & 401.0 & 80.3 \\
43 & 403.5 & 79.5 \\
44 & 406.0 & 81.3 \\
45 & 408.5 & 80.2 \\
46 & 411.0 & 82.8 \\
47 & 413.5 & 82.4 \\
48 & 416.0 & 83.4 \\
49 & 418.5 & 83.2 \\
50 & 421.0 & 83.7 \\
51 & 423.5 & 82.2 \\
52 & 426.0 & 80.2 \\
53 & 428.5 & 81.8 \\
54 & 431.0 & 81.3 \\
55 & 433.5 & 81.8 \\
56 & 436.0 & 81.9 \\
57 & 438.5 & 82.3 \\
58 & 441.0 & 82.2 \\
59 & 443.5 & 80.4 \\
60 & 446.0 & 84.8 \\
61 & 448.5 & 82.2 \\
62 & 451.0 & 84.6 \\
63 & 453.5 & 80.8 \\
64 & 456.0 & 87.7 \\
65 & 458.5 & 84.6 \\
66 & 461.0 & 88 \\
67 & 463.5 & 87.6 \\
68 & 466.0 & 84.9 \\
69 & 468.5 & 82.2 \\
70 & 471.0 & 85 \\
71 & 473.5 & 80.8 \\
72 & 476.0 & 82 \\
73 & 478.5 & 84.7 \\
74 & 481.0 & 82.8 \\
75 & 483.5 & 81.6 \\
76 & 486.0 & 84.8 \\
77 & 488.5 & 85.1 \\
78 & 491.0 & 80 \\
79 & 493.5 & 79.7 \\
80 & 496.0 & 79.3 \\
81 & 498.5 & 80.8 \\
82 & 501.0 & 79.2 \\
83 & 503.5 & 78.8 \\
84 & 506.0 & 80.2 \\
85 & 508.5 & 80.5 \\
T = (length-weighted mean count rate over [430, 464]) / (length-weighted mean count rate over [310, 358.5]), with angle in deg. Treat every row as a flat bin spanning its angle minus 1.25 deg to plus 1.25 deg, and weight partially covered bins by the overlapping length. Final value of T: 1.20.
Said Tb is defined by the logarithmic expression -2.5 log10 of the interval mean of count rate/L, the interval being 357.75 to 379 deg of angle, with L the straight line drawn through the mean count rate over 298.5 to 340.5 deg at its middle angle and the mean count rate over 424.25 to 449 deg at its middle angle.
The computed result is 0.07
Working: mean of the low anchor 69.2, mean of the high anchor 81.9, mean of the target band 70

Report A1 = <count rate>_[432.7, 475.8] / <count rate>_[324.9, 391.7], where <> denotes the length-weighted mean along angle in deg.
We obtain 1.2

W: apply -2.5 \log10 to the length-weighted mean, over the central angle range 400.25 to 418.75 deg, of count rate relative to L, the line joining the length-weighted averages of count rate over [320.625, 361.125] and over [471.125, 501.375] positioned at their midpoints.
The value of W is -0.08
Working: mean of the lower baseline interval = 69.9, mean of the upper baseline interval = 81.9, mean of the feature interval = 81.6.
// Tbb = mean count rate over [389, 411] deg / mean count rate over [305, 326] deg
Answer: 1.16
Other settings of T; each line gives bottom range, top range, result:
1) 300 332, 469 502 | 1.19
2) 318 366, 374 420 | 1.14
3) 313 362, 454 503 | 1.19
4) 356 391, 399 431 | 1.12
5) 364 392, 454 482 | 1.14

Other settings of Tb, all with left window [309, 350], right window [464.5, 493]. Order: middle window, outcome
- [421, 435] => -0.04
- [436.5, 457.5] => -0.04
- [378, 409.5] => -0.05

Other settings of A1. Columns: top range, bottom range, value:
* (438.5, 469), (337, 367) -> 1.22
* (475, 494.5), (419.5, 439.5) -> 1.01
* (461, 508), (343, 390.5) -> 1.15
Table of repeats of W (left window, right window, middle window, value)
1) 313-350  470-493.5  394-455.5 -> -0.05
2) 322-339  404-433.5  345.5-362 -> 0.06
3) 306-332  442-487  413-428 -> -0.04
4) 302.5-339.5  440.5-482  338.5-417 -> 0.01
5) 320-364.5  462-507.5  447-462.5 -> -0.07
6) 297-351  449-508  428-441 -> -0.04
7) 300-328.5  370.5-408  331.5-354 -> 0.04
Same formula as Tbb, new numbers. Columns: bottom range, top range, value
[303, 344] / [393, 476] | 1.19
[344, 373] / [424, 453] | 1.18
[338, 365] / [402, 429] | 1.18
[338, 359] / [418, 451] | 1.18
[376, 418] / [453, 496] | 1.05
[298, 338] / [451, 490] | 1.22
